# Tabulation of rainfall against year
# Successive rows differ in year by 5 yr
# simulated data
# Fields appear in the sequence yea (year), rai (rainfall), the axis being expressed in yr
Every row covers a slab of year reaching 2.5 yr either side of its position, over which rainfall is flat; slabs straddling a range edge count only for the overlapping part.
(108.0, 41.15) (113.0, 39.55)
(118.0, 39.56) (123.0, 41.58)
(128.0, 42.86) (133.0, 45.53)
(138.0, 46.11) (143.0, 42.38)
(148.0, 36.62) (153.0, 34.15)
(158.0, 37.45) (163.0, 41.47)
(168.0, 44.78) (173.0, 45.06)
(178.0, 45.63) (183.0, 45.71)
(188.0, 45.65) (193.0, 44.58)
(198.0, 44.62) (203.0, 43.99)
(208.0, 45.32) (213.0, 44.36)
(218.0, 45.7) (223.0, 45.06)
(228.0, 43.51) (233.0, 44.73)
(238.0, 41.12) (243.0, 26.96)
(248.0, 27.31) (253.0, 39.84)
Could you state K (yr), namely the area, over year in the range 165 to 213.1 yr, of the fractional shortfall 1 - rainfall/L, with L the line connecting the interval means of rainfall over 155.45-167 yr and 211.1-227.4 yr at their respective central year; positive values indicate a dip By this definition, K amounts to -2.9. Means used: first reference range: 40.1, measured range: 45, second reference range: 44.9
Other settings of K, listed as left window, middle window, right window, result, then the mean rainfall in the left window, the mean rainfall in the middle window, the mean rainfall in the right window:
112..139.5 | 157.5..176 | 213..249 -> -0.54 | 42.6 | 42.8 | 40.1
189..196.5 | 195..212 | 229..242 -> -0.29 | 44.8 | 44.6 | 41.2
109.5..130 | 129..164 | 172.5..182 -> 1.90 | 40.9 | 40.6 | 45.5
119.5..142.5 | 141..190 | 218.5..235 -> 2.41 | 43.7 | 41.8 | 44.6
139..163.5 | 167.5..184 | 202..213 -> -1.62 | 38.6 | 45.3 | 44.7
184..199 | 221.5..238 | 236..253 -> -3.56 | 45.1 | 43.9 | 32.7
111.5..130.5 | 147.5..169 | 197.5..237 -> 1.86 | 41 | 38.7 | 44.5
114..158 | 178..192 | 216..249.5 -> -1.89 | 40.8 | 45.6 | 39.5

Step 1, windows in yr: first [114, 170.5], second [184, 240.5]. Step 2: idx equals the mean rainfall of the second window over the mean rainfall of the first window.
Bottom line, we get 1.08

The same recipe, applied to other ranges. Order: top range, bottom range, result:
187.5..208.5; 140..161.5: 1.18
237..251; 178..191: 0.68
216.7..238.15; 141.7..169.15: 1.13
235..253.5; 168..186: 0.74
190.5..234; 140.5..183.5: 1.08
